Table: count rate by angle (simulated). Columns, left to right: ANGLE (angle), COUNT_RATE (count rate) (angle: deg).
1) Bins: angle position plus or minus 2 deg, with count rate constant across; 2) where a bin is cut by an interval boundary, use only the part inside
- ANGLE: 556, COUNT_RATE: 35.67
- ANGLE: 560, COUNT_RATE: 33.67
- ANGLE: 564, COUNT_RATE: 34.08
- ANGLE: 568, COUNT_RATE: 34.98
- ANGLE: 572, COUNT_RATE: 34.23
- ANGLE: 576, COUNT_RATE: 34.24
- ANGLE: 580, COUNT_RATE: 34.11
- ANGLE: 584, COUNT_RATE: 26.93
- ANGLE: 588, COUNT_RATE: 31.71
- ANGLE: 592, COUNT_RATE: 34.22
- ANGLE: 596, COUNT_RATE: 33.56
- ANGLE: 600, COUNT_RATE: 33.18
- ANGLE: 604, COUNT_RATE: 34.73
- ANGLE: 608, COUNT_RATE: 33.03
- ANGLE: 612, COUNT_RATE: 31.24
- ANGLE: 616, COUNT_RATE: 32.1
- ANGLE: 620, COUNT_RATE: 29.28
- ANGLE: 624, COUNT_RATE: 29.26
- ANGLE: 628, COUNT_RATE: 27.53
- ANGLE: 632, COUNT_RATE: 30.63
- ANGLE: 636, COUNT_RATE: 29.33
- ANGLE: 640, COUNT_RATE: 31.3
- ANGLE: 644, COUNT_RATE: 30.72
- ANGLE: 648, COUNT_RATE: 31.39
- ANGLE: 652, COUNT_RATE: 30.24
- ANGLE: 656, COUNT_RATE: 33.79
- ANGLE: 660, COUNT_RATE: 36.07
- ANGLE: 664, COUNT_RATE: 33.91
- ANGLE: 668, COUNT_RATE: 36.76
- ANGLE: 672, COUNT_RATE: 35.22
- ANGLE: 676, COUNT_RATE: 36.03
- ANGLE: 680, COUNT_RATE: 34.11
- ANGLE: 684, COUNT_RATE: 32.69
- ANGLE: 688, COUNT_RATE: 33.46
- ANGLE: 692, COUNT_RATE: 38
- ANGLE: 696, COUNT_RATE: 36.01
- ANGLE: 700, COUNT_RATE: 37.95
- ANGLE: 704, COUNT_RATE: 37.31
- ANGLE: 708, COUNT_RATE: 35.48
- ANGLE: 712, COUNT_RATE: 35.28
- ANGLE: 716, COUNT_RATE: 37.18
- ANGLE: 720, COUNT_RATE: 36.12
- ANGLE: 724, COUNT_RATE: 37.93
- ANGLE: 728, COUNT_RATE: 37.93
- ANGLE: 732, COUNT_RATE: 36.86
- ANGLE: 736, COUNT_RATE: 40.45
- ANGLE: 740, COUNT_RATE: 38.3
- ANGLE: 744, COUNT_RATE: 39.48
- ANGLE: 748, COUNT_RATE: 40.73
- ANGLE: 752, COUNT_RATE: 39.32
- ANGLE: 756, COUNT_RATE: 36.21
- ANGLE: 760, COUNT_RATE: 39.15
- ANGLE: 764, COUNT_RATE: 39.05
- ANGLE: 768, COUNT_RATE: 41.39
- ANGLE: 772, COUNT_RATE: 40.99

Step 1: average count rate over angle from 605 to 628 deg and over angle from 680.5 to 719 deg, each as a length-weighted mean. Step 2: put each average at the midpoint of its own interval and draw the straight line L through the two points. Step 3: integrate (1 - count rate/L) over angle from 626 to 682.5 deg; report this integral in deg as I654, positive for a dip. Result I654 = 0.88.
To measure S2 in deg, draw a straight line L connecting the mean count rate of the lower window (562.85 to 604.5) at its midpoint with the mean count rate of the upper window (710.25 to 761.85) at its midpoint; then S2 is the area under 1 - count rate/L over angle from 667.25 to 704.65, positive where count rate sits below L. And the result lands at 0.8 deg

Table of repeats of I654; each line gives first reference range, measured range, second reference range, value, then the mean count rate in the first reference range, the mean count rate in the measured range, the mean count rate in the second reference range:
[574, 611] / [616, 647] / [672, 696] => 3.5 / 32.8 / 29.9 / 35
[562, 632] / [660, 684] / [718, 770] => 0.3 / 32.2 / 35.1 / 38.7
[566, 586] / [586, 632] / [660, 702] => 2.6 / 32.9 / 31.8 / 35.4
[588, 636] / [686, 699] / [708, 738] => -0.1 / 31.6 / 36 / 37.3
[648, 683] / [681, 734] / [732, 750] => 1.2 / 34.3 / 36.3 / 39.4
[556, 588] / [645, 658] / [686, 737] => 1.3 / 33.2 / 31.7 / 36.9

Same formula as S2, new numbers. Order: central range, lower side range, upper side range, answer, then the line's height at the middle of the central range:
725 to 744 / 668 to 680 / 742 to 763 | -0.1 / 38.2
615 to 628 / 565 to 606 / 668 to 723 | 1.7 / 34.1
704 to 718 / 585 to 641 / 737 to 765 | 0.2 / 36.8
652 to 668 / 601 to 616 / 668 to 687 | 0.0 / 34.2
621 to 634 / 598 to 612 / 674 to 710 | 1.8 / 33.9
